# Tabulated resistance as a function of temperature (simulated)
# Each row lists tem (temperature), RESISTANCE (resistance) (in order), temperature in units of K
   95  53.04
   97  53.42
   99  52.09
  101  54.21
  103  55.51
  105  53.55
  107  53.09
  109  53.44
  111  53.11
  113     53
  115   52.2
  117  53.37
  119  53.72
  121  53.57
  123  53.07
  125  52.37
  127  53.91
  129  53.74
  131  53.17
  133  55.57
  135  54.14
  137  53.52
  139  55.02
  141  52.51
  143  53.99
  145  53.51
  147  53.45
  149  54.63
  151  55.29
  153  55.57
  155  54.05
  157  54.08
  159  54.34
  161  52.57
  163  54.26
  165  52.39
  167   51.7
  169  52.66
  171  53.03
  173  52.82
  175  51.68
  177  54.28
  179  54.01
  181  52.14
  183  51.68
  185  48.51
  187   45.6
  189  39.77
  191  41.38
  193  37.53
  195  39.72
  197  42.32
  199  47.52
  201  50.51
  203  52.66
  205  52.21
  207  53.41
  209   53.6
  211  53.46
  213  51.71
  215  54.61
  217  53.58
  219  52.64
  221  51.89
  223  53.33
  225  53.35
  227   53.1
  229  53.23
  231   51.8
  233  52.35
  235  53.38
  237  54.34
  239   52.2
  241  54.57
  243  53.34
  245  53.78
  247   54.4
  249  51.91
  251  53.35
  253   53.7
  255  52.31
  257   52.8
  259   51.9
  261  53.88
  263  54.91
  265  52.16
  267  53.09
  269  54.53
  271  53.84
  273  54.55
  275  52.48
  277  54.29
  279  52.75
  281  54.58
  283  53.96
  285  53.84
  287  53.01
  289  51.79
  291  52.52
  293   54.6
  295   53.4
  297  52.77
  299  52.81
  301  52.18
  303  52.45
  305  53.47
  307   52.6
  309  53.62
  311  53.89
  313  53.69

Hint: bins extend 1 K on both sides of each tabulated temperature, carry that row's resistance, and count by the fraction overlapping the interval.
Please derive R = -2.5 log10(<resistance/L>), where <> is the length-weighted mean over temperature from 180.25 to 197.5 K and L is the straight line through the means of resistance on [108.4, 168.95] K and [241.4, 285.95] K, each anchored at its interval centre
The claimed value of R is 0.208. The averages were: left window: 53.6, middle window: 44.2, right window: 53.5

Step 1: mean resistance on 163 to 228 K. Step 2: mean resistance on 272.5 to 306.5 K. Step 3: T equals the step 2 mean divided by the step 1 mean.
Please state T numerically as 1.06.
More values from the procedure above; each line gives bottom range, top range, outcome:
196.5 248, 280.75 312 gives 1.01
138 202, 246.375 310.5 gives 1.05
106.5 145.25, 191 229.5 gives 0.94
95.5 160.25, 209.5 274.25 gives 0.99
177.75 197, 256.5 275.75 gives 1.17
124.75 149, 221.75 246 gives 0.99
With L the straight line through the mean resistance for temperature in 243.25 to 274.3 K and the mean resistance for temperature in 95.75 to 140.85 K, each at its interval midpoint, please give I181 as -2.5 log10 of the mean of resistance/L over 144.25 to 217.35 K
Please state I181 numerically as 0.05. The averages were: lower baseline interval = 53.6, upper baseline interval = 53.4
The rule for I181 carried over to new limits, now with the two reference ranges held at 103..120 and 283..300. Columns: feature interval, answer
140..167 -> -0.01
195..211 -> 0.07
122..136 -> -0.01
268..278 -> -0.02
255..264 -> 0.00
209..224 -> 0.00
